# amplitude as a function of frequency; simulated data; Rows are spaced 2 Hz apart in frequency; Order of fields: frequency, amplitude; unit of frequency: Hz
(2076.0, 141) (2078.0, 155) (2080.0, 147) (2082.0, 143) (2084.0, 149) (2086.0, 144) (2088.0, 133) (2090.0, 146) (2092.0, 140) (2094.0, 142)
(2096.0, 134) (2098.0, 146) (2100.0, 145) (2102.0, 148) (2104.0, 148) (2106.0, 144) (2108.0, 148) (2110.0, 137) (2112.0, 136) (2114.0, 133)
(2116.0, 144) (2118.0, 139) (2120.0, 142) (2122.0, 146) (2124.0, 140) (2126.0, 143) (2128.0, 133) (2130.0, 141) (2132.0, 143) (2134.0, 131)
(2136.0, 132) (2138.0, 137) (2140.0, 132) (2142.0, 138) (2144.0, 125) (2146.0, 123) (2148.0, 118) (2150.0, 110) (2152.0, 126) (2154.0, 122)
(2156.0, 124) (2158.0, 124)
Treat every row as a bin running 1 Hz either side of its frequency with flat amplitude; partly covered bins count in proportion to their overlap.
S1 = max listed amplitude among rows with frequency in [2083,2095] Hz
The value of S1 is 149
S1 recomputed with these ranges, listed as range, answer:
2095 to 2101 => 146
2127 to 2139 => 143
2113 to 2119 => 144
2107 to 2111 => 148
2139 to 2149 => 138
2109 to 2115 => 137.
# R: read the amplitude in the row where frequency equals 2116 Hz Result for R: 144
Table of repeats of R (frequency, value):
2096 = 134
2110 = 137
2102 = 148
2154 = 122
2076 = 141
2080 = 147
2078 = 155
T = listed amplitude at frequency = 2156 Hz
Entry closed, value 124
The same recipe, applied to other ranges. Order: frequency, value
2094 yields 142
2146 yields 123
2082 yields 143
